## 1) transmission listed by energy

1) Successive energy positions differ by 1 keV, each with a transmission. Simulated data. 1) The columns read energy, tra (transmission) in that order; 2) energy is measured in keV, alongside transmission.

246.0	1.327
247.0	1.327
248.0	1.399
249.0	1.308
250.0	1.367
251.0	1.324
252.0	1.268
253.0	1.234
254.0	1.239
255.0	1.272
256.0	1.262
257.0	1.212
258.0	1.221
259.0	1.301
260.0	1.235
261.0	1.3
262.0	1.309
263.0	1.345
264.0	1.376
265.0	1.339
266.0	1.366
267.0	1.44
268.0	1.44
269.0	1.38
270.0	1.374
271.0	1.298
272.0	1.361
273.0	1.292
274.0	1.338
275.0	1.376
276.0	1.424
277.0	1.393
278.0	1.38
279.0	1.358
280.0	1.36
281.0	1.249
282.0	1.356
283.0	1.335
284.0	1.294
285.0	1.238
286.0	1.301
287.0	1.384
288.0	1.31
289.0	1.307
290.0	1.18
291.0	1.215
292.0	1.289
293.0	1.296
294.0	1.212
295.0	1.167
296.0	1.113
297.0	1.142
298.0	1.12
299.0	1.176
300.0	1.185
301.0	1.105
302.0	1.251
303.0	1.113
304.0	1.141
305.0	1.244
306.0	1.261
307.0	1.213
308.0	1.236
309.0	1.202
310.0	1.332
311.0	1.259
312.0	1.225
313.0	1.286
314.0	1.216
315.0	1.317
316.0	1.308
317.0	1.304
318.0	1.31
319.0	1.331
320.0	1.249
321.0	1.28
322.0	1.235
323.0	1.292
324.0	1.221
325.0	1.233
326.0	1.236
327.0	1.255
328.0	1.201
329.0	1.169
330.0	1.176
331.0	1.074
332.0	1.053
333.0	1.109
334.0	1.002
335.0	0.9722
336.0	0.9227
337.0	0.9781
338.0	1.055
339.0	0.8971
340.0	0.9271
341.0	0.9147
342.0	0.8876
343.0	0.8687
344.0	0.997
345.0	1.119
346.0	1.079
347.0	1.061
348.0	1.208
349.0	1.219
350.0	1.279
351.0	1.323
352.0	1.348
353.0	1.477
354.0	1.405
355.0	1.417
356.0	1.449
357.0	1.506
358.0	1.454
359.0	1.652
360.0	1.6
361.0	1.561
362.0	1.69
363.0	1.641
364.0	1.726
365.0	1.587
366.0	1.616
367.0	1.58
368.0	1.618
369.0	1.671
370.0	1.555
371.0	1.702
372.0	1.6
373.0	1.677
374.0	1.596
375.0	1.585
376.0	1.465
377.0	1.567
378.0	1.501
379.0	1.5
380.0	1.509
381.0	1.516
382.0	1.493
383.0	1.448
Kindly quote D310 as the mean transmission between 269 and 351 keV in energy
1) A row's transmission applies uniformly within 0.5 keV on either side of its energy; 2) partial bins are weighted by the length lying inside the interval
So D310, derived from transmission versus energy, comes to 1.21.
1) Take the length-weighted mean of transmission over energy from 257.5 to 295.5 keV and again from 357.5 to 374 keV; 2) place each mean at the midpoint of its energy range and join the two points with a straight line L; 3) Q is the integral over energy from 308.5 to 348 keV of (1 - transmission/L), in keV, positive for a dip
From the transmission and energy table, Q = 9.2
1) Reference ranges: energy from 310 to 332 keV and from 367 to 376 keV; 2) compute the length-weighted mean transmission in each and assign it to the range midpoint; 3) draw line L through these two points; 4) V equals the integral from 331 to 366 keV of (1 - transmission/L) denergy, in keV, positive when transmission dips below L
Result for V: 5.0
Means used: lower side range 1.24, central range 1.25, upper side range 1.61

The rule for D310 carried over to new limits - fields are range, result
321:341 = 1.11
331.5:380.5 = 1.35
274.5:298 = 1.29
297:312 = 1.2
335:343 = 0.938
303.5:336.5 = 1.21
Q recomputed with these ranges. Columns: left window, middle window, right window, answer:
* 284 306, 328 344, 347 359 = 3.8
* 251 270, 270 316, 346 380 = 3.5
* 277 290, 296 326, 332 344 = -2.6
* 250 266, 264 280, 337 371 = -0.9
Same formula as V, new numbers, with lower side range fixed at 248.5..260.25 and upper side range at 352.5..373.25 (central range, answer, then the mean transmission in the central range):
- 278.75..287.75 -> 0.2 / 1.32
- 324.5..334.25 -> 2.2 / 1.15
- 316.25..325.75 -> 1.2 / 1.27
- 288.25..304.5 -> 2.3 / 1.19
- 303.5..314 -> 1.4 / 1.24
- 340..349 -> 3.0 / 1.02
